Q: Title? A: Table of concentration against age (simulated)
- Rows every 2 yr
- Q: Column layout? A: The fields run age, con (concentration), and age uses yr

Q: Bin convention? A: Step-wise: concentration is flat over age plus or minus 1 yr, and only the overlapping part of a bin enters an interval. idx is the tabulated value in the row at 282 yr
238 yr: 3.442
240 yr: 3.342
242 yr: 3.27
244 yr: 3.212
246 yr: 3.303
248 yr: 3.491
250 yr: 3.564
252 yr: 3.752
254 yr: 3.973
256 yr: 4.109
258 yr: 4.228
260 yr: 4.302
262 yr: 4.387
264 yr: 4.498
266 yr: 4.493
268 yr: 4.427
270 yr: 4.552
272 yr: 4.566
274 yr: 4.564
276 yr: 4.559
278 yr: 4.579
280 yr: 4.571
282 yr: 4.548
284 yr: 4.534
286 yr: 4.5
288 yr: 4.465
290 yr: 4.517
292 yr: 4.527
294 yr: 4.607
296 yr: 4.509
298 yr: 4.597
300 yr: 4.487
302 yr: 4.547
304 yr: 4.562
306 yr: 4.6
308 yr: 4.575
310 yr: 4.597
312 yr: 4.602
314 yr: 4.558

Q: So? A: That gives 4.548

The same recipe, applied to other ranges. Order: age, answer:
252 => 3.752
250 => 3.564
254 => 3.973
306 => 4.6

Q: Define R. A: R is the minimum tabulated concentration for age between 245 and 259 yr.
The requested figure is 3.303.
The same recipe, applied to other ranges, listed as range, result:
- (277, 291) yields 4.465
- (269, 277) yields 4.552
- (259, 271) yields 4.302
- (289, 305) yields 4.487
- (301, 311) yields 4.547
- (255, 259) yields 4.109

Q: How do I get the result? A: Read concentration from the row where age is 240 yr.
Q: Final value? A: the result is 3.342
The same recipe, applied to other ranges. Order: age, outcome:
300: 4.487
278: 4.579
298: 4.597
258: 4.228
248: 3.491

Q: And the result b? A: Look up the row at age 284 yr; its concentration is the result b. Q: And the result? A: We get 4.534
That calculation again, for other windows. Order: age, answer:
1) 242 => 3.27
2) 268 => 4.427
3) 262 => 4.387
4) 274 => 4.564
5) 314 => 4.558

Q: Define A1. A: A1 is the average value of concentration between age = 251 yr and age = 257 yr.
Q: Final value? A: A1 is 3.94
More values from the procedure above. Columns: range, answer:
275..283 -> 4.56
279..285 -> 4.55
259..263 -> 4.34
